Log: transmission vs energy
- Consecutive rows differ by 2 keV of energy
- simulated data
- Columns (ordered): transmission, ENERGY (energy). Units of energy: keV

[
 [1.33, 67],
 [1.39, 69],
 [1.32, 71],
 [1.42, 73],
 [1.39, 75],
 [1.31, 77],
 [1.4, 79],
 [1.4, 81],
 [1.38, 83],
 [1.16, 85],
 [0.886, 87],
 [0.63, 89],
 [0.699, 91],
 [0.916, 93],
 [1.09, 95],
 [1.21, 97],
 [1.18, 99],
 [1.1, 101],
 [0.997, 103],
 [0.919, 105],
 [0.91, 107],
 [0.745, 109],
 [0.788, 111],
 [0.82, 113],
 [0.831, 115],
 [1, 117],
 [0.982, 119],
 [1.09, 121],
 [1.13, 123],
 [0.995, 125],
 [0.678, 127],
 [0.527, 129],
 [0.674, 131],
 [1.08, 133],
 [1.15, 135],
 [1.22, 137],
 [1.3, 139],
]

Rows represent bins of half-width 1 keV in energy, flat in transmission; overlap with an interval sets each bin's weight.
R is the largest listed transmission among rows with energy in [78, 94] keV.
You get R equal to 1.4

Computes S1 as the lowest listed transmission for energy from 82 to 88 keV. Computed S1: 0.886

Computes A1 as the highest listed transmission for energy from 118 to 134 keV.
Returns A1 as 1.13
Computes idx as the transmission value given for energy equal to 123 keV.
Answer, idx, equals 1.13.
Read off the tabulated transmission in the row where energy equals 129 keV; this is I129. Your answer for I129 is 0.527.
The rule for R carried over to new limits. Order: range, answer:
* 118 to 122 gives 1.09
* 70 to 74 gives 1.42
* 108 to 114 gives 0.82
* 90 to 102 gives 1.21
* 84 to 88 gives 1.16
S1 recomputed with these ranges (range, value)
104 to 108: 0.91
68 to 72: 1.32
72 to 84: 1.31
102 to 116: 0.745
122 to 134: 0.527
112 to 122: 0.82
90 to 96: 0.699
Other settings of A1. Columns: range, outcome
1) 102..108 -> 0.997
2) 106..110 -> 0.91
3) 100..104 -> 1.1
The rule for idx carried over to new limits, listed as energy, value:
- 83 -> 1.38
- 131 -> 0.674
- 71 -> 1.32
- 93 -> 0.916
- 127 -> 0.678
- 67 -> 1.33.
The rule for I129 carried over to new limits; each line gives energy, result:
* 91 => 0.699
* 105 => 0.919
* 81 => 1.4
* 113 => 0.82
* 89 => 0.63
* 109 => 0.745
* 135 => 1.15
